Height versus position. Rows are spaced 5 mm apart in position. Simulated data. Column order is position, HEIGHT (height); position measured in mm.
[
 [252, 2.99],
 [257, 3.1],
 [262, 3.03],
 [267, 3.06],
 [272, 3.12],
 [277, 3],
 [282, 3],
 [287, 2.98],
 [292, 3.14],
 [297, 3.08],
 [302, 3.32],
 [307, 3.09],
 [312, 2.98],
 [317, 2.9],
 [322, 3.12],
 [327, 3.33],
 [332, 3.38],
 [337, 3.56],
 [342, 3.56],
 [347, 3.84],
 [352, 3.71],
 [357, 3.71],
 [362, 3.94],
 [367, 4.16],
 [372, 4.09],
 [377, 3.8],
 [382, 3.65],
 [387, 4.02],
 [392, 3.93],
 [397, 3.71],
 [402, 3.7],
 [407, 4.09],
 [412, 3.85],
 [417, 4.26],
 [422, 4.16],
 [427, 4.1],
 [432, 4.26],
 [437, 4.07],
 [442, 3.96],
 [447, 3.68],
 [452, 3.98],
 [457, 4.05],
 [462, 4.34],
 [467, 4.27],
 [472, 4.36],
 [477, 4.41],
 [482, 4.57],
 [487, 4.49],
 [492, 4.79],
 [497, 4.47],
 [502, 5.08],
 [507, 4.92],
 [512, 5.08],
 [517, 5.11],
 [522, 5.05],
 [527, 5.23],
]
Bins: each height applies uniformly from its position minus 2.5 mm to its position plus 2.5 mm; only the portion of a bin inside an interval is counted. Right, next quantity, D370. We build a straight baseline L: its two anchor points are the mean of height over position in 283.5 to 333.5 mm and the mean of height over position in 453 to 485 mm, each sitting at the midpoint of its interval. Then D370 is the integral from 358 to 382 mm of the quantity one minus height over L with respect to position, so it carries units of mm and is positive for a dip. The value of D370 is -2.4 mm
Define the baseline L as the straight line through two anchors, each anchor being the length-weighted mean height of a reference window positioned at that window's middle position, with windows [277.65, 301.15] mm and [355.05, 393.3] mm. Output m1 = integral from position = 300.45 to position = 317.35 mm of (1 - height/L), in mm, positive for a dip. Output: 0.9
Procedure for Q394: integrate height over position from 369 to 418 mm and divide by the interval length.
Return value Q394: 3.9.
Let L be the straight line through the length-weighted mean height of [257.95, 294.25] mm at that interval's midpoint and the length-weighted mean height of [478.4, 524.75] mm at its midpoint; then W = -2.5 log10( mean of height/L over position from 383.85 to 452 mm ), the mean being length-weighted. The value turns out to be 0.049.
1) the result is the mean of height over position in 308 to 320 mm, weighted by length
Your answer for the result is 2.97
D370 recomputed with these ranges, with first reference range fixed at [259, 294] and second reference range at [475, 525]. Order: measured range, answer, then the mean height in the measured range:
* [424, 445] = 1.0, 4.09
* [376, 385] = 0.3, 3.73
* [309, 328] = 1.8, 3.06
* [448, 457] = 1.0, 3.95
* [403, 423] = 0.3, 4.06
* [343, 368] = -1.1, 3.84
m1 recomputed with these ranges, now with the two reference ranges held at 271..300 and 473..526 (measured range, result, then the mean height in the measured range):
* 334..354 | -0.72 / 3.66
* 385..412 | 0.61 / 3.88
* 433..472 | 2.98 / 4.08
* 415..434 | -0.03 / 4.19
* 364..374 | -1.03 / 4.12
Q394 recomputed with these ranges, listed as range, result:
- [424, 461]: 4.03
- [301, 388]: 3.56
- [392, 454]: 3.98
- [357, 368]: 3.96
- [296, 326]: 3.09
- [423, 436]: 4.17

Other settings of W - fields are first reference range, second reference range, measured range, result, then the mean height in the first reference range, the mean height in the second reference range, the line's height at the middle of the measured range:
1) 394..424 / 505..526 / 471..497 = 0.048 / 3.96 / 5.06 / 4.73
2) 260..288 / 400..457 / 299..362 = 0.001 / 3.03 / 4.01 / 3.39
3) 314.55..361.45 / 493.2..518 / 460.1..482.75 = 0.059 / 3.48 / 4.91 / 4.62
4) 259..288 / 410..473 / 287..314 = 0.032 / 3.04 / 4.1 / 3.21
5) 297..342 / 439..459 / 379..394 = -0.082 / 3.22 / 3.92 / 3.58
